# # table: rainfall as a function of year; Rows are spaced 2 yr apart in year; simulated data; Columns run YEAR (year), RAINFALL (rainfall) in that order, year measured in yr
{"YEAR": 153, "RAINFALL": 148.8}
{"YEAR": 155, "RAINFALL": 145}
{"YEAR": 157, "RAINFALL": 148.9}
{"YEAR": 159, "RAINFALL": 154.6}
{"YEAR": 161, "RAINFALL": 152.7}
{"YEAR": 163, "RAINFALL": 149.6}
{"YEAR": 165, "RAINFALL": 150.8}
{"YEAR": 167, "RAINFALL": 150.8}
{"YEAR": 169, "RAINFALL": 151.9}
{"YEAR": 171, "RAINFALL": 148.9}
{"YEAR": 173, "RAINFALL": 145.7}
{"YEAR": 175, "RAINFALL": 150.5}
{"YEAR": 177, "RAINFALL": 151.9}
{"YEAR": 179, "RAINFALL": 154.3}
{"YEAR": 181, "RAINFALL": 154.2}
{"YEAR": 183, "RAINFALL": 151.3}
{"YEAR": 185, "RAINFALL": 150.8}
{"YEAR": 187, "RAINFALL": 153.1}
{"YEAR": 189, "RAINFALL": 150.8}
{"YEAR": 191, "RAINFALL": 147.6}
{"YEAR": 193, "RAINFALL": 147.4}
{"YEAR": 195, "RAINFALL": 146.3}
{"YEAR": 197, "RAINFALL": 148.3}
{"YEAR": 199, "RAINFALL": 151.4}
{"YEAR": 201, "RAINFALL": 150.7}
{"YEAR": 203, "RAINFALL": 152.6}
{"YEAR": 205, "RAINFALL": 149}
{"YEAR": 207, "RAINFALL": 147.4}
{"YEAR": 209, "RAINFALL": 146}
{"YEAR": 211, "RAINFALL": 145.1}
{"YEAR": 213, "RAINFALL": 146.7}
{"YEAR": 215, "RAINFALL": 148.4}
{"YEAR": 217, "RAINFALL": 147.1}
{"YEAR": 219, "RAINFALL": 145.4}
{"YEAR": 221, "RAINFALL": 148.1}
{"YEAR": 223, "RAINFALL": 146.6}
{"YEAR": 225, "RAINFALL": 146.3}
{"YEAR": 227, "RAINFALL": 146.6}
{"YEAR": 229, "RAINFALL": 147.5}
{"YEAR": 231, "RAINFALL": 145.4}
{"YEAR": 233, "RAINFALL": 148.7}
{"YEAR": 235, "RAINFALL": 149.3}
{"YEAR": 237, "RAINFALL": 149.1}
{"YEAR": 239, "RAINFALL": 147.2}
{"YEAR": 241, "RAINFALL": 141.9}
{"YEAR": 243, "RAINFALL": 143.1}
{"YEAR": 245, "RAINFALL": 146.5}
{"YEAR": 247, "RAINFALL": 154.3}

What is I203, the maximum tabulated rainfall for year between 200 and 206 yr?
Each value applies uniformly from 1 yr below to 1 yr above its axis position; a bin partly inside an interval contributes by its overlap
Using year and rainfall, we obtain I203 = 152.6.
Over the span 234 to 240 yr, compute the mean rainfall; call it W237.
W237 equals 149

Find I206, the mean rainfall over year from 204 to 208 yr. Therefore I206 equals 148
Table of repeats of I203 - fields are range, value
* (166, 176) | 151.9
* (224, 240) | 149.3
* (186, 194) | 153.1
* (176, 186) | 154.3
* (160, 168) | 152.7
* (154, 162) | 154.6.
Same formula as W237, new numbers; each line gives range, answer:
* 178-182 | 154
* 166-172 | 151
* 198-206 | 151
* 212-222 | 147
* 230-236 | 148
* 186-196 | 149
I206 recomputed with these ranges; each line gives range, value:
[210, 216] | 147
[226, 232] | 146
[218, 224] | 147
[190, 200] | 148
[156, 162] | 152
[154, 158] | 147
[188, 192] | 149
